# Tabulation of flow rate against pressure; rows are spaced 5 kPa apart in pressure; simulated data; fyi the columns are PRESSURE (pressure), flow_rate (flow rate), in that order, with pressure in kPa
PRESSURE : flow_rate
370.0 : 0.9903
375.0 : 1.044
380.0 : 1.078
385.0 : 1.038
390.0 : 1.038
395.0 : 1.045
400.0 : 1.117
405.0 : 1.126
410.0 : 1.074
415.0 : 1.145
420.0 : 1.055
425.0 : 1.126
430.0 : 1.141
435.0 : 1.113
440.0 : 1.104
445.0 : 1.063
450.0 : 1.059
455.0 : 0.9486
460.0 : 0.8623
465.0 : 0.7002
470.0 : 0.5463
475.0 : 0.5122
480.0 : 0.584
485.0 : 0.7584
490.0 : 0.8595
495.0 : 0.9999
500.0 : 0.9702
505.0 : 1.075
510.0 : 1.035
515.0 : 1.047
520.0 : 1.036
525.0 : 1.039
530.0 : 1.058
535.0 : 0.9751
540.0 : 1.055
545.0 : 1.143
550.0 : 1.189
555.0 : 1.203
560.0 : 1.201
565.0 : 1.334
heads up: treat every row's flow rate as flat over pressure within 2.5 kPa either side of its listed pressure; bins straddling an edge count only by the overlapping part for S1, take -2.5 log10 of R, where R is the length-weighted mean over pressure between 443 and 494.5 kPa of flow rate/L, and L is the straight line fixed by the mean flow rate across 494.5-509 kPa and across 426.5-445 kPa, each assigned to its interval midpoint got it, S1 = 0.32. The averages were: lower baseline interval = 1.11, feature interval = 0.795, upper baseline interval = 1.02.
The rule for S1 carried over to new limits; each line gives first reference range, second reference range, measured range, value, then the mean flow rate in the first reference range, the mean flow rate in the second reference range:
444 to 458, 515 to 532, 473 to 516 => 0.19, 1.01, 1.04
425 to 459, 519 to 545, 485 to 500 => 0.16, 1.07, 1.04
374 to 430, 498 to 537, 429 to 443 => -0.05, 1.08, 1.03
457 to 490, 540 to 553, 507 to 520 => -0.12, 0.68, 1.15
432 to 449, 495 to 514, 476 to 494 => 0.38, 1.09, 1.02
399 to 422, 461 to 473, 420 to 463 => -0.23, 1.1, 0.649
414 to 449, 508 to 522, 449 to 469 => 0.26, 1.1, 1.04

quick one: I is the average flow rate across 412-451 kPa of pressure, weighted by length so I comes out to 1.1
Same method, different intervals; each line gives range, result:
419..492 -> 0.892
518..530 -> 1.04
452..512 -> 0.821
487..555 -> 1.04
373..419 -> 1.08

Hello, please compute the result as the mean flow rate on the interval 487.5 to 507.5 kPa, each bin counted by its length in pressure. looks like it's 0.976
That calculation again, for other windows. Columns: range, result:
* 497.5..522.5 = 1.03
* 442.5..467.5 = 0.927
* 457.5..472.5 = 0.703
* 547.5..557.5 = 1.2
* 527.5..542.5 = 1.03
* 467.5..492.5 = 0.652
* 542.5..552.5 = 1.17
